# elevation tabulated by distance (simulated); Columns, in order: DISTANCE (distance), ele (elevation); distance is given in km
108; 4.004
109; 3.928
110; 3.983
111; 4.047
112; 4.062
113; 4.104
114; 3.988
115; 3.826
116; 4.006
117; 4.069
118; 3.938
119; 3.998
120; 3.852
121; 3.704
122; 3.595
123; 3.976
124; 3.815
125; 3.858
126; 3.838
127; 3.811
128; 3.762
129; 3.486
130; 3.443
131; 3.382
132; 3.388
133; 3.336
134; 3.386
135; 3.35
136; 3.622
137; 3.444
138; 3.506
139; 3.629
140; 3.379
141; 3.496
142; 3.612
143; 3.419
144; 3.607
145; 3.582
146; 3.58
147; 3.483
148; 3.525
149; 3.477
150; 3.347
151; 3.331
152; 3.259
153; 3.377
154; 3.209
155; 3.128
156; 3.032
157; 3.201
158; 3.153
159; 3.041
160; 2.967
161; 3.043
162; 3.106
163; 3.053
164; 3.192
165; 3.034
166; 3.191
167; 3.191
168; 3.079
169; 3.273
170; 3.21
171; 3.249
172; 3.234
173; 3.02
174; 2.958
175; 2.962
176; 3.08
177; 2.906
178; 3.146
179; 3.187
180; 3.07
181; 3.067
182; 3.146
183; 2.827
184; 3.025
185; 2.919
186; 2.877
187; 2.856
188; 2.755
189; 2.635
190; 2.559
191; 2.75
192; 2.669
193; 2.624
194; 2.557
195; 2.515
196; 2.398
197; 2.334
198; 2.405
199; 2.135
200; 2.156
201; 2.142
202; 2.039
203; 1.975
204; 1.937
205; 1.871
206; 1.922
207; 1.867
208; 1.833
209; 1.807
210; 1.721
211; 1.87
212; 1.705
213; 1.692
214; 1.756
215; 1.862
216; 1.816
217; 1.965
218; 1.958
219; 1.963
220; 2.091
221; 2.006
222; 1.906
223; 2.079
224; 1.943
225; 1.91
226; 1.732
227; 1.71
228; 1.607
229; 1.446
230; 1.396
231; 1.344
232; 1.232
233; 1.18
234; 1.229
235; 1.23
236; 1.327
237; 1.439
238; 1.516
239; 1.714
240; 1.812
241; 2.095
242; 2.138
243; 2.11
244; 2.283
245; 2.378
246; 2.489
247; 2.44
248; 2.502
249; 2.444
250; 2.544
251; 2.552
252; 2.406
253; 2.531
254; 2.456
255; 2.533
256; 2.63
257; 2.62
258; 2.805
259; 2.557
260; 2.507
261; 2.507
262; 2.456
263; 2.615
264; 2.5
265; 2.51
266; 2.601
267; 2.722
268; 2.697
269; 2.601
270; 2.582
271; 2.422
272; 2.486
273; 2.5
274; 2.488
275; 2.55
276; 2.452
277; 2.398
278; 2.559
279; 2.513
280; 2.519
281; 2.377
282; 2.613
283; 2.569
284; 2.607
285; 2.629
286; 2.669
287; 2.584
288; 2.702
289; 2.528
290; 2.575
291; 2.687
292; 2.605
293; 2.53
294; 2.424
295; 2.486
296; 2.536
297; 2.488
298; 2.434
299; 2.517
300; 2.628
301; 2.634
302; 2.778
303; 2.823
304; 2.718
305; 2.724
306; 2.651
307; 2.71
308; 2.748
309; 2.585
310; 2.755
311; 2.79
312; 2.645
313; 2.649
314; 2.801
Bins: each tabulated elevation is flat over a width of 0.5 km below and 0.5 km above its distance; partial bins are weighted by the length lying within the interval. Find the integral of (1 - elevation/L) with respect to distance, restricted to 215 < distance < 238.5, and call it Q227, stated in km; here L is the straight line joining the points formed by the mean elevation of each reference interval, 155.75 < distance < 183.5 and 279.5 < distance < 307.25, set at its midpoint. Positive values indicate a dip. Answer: 9.9 km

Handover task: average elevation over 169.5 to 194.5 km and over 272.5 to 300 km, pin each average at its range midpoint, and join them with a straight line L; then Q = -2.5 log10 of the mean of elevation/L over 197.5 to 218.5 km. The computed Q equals 0.420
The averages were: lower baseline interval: 2.93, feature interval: 1.93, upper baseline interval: 2.54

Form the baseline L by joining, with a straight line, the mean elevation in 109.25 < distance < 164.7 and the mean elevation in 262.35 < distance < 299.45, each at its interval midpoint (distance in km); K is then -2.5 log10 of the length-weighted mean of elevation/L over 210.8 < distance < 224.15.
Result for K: 0.49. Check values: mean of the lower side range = 3.54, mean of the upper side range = 2.55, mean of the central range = 1.9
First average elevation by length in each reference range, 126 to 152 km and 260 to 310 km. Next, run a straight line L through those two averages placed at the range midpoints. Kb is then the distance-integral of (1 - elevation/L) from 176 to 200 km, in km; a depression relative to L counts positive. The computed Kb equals 3.3 km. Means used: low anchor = 3.5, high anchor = 2.58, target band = 2.75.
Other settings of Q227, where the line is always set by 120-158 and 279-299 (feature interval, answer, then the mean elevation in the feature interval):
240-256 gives 2.43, 2.38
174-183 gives 0.55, 3.05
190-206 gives 4.26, 2.3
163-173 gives 0.44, 3.17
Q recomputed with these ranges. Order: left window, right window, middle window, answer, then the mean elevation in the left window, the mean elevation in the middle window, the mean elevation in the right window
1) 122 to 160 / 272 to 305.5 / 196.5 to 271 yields 0.36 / 3.46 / 2.08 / 2.57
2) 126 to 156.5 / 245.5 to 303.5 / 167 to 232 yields 0.30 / 3.45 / 2.35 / 2.55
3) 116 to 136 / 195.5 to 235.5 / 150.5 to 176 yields -0.08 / 3.69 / 3.14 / 1.83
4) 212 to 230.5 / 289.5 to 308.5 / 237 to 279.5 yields -0.10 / 1.82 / 2.42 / 2.62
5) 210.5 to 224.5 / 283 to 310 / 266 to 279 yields -0.06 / 1.9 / 2.54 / 2.62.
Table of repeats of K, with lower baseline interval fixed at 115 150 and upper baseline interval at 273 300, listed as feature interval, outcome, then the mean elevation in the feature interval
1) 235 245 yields 0.49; 1.82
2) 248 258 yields 0.10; 2.54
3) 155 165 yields 0.12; 3.09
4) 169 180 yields 0.08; 3.1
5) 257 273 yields 0.05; 2.57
